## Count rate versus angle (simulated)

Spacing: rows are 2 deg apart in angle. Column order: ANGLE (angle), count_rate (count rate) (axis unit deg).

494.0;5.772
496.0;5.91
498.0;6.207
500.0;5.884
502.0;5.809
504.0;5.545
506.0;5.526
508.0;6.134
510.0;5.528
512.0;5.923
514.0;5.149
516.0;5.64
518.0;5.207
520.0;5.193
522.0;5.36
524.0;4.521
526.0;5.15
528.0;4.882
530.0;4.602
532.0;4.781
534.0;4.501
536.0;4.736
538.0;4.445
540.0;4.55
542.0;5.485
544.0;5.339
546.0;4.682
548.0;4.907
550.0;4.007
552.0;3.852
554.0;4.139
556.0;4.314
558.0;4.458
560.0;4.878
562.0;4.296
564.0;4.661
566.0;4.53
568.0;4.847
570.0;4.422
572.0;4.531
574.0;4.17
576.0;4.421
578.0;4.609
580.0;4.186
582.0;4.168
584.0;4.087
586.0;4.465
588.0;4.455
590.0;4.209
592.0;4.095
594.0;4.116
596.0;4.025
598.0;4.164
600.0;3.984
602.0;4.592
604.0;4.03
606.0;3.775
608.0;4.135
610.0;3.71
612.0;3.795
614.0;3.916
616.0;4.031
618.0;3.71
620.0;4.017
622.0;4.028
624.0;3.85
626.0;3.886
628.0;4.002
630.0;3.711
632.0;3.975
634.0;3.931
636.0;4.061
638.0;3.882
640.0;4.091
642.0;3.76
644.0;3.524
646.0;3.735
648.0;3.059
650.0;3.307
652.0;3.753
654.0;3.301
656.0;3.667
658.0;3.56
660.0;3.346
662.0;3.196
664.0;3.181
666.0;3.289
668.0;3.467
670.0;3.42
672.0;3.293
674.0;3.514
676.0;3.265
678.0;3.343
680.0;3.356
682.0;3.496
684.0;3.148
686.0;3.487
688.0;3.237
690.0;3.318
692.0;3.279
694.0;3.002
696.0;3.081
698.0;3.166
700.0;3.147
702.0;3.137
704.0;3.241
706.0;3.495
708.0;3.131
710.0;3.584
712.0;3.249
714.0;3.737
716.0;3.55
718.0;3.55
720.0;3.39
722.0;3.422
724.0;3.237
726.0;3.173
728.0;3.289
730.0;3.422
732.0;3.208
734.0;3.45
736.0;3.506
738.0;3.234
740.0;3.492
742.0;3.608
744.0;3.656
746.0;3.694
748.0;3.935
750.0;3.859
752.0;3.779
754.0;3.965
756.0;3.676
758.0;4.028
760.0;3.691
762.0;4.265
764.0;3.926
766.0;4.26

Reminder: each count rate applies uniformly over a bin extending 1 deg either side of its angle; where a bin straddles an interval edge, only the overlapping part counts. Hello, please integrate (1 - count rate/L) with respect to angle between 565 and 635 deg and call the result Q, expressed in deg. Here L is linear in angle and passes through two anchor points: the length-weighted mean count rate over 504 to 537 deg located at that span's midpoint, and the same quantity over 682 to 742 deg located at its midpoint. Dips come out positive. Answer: 4.56 deg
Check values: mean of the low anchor 5.19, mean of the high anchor 3.33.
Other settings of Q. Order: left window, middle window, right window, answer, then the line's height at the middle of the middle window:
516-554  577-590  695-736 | 0.2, 4.4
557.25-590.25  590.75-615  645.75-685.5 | 0.4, 4.1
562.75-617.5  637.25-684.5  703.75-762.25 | 5.2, 3.89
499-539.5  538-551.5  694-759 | 0.6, 5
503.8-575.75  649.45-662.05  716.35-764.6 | 2.0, 4.13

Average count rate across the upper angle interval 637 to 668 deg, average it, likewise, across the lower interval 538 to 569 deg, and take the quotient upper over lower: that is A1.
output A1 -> 0.8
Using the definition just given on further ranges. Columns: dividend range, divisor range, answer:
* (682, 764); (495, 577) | 0.70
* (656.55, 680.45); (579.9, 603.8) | 0.80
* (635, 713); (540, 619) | 0.79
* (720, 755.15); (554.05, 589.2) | 0.79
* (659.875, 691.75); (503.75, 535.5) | 0.64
